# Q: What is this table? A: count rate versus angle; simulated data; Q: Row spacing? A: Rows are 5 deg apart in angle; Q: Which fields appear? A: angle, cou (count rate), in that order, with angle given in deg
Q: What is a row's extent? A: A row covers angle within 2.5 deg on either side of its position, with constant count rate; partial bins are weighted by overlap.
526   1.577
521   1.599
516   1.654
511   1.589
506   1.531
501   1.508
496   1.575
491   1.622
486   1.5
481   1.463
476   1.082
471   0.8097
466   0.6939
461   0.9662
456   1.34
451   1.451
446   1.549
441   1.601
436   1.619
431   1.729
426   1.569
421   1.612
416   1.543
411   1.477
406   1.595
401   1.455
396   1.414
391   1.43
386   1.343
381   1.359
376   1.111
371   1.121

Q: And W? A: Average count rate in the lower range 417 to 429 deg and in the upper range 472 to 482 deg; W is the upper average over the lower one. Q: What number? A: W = 0.74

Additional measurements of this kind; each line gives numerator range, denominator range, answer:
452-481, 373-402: 0.78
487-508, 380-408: 1.08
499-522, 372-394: 1.21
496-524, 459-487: 1.48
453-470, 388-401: 0.70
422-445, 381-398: 1.17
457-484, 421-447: 0.64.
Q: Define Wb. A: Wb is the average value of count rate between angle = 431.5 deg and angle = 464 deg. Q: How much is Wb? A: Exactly 1.43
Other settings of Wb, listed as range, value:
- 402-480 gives 1.38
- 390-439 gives 1.55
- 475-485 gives 1.34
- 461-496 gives 1.21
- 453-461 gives 1.23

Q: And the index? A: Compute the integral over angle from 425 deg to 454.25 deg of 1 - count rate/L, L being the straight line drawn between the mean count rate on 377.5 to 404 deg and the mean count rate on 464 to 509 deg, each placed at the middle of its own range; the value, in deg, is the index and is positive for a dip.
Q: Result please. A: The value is -4.9 deg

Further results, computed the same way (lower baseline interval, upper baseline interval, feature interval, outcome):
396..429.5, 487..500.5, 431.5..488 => 9.6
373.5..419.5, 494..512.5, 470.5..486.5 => 3.1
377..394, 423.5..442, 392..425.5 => -0.5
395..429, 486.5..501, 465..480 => 6.0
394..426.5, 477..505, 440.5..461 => 1.4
